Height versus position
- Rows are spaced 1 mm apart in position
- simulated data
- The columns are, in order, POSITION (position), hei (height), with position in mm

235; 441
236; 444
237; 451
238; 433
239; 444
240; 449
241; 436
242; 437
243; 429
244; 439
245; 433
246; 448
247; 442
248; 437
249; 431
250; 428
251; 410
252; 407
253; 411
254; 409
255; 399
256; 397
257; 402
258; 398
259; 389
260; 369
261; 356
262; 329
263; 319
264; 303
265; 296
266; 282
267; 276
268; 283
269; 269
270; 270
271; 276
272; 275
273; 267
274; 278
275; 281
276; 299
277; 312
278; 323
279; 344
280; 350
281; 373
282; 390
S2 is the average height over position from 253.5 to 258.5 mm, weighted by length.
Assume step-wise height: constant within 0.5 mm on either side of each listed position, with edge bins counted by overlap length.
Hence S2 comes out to 401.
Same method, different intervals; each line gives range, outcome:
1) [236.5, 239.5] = 443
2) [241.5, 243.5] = 433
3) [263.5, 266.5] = 294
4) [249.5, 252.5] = 415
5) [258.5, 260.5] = 379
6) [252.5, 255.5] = 406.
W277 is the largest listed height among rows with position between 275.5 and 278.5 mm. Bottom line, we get 323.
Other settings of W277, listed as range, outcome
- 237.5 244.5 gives 449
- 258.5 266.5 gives 389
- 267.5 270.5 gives 283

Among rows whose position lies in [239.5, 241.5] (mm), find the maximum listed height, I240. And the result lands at 449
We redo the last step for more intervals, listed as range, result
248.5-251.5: 431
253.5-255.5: 409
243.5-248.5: 448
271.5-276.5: 299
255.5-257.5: 402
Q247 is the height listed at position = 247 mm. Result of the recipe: 442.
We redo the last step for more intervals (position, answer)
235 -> 441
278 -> 323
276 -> 299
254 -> 409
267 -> 276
